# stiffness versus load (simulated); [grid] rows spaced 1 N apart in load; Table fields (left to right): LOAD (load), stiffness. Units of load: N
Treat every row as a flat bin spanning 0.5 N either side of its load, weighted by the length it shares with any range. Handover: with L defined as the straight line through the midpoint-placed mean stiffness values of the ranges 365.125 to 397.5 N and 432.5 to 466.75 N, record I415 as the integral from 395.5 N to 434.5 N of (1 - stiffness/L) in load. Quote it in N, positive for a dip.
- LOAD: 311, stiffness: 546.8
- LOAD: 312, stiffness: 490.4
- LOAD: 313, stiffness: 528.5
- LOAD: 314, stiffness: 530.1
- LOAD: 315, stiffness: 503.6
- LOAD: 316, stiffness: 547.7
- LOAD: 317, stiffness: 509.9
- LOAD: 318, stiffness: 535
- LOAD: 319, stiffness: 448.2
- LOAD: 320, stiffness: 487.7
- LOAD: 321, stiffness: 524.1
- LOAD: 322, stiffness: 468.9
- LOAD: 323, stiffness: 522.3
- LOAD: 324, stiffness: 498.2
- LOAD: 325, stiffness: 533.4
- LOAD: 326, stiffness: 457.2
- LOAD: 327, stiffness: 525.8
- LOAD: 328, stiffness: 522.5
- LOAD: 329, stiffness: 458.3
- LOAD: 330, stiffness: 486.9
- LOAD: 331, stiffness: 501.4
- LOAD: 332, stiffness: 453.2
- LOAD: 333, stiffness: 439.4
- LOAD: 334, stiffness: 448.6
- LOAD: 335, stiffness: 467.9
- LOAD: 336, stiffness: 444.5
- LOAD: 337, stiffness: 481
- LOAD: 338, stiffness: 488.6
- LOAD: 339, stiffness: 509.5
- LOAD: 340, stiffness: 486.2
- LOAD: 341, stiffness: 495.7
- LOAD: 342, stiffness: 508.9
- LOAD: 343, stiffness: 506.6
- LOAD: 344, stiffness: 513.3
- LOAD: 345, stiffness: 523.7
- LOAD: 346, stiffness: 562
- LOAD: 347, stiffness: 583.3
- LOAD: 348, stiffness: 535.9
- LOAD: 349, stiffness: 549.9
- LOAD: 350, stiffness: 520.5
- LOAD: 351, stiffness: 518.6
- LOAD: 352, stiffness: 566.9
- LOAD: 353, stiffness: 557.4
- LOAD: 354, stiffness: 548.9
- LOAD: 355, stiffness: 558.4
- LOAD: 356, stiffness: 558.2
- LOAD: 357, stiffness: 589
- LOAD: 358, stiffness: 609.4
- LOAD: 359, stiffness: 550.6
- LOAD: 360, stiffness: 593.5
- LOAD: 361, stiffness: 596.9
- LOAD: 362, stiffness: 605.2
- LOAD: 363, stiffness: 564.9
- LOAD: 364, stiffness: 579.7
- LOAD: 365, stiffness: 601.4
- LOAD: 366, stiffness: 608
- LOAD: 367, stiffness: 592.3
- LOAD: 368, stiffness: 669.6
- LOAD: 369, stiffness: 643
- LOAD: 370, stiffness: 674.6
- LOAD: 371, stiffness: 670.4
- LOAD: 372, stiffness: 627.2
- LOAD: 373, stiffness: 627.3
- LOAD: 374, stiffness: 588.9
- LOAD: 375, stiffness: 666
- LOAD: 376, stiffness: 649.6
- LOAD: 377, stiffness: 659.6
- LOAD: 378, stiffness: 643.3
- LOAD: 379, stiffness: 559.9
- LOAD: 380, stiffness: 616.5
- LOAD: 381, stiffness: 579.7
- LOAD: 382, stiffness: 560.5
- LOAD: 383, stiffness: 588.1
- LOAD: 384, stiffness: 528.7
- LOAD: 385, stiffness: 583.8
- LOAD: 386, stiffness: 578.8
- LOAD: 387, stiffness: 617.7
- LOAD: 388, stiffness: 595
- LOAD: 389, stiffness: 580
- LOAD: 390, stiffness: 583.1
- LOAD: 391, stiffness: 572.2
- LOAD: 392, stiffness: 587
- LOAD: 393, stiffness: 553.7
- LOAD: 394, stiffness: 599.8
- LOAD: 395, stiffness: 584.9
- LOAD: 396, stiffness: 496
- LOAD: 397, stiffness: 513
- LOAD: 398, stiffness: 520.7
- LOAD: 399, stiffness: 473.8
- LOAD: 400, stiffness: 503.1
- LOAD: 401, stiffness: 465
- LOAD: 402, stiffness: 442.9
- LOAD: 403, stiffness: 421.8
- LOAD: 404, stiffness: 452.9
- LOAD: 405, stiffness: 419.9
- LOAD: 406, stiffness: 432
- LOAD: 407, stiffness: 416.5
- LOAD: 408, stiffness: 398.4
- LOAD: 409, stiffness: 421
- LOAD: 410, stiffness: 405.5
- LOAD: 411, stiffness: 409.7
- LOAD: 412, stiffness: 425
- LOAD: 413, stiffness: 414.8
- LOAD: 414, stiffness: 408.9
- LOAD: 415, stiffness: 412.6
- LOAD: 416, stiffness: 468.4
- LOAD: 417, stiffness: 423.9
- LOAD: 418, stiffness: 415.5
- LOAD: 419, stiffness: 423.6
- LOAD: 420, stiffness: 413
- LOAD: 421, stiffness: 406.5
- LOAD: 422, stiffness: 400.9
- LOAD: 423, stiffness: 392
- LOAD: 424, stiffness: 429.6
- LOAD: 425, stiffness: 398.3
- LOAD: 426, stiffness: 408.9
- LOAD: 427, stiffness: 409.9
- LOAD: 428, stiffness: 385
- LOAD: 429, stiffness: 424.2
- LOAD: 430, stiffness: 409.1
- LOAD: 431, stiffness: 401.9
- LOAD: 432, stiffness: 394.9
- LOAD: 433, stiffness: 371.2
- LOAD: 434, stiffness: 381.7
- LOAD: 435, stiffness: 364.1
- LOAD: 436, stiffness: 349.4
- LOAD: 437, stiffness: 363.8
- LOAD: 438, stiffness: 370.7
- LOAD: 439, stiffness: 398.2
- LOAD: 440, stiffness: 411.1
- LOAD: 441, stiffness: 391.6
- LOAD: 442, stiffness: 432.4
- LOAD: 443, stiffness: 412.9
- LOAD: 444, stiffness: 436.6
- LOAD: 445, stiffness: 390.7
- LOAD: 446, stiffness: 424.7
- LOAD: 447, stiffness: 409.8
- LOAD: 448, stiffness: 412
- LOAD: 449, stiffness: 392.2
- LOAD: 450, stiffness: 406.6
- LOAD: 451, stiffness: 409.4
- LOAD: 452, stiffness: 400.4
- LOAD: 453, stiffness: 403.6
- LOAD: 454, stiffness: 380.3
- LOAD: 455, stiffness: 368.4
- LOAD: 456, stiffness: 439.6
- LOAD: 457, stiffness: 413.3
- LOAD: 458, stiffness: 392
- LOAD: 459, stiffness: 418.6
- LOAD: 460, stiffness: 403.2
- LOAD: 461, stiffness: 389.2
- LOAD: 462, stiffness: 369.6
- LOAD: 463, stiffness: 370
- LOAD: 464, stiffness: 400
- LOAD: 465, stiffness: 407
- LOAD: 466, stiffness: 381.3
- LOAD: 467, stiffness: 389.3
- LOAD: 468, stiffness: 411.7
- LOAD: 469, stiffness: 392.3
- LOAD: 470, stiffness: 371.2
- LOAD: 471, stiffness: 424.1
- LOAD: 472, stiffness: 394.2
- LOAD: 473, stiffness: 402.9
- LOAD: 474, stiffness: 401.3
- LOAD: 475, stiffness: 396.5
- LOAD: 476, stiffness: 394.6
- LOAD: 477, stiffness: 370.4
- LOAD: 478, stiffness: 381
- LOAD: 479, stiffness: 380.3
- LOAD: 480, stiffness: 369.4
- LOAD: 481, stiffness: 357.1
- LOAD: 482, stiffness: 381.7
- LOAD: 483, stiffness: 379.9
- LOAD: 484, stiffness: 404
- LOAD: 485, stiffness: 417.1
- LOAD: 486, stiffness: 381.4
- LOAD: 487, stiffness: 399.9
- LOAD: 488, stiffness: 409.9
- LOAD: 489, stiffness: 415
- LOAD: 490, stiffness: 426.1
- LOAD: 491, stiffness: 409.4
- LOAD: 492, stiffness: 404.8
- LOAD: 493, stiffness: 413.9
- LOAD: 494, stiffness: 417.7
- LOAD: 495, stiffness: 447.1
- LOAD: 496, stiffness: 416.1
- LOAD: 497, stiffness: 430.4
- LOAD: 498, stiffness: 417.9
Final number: 5.7 N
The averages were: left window 600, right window 396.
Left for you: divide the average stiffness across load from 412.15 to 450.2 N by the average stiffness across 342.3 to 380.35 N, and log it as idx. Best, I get 0.7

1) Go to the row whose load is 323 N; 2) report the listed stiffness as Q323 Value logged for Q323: 522.3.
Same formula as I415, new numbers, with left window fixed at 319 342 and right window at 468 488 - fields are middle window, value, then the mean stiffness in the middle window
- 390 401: -2.3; 539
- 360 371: -3.6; 615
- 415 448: 1.3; 404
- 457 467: 0.2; 393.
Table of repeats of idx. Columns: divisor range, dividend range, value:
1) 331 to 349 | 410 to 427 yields 0.83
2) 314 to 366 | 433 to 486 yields 0.75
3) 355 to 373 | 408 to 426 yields 0.68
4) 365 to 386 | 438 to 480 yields 0.65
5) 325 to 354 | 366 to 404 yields 1.14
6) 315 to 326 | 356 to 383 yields 1.21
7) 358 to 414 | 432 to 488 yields 0.72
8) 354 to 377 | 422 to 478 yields 0.65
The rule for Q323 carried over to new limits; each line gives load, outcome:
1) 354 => 548.9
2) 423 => 392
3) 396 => 496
